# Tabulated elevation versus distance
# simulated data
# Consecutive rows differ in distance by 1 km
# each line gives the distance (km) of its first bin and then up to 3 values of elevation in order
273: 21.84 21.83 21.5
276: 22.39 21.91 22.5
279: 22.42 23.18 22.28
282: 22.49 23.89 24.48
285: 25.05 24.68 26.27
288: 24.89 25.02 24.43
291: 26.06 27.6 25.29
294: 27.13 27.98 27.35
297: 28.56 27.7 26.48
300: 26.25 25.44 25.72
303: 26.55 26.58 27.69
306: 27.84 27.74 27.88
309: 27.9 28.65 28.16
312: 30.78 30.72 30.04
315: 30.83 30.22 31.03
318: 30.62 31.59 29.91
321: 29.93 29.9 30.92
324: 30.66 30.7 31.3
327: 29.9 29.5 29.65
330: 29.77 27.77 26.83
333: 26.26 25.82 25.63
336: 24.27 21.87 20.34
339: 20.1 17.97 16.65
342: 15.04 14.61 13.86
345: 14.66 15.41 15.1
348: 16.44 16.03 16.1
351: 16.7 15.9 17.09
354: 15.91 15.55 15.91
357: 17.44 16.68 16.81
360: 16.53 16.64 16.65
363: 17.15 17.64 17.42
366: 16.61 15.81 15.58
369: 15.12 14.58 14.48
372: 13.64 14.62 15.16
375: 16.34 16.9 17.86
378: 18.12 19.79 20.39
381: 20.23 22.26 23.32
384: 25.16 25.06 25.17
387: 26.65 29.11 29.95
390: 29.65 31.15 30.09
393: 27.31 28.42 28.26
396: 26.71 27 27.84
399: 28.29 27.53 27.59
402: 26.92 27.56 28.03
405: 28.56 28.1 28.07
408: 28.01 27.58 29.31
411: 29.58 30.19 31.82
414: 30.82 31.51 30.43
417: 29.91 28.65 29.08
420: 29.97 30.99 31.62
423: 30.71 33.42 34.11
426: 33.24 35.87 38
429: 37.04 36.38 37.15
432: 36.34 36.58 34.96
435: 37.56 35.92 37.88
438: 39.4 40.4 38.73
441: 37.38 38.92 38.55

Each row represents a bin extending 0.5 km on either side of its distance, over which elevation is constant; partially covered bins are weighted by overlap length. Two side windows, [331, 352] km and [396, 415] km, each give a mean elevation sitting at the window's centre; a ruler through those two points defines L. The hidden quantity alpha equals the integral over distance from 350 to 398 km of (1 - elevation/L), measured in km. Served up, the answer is 7.8 km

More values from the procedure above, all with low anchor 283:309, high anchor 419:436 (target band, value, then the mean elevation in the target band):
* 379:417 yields 6.0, 27.6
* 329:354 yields 8.1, 19.7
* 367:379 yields 5.9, 15.8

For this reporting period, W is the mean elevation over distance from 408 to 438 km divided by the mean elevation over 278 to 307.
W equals 1.29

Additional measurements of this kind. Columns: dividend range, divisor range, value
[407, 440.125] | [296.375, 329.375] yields 1.15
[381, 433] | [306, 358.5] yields 1.24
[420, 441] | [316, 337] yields 1.23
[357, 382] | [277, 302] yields 0.67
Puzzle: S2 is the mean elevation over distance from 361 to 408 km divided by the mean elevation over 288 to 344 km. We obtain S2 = 0.8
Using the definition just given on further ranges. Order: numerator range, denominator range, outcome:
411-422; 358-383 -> 1.78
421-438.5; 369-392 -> 1.66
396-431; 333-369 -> 1.74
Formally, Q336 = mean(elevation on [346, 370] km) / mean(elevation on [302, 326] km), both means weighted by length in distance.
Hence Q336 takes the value 0.6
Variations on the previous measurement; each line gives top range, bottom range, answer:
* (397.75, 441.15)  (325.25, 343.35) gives 1.33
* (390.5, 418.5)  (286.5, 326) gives 1.02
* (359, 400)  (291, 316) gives 0.77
